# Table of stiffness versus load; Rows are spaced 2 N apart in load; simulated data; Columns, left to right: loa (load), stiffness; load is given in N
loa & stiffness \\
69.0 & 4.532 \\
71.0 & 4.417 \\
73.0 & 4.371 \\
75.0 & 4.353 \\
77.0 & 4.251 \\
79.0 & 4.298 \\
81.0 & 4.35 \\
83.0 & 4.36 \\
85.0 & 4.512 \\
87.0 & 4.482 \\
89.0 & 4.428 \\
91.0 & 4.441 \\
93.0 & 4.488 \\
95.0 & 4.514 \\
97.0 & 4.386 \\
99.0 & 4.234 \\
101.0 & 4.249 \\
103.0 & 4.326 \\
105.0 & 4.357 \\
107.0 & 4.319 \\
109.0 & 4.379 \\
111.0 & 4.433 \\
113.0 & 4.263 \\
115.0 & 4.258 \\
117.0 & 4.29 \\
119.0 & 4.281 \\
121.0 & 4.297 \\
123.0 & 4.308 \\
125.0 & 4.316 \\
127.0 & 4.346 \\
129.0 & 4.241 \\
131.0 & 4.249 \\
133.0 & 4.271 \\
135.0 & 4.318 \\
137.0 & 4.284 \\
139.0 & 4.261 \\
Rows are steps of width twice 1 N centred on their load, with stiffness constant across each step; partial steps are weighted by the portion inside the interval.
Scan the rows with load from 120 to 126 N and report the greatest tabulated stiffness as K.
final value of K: 4.316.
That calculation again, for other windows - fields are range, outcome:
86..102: 4.514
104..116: 4.433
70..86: 4.512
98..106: 4.357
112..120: 4.29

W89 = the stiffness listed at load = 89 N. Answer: 4.428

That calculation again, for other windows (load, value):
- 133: 4.271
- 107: 4.319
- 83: 4.36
